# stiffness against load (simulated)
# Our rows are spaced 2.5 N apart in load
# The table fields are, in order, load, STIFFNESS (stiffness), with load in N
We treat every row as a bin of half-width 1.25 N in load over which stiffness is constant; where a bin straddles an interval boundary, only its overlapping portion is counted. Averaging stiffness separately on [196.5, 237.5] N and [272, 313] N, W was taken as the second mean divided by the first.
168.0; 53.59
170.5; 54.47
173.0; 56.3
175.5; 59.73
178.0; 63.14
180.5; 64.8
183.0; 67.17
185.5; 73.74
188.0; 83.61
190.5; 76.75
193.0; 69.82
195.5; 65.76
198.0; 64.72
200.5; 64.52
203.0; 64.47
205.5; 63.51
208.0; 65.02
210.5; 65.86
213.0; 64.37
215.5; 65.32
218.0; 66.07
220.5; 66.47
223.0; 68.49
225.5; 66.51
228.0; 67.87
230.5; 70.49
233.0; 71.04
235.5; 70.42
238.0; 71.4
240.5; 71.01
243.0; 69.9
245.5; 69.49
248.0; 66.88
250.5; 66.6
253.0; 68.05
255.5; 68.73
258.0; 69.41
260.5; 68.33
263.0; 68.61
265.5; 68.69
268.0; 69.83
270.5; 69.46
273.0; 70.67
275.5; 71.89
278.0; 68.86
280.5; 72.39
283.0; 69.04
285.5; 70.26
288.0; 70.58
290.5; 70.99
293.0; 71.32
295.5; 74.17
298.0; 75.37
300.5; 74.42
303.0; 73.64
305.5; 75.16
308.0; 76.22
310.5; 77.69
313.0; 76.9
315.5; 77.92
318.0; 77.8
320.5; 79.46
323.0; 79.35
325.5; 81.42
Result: 1.1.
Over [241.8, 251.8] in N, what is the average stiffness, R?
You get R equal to 68.2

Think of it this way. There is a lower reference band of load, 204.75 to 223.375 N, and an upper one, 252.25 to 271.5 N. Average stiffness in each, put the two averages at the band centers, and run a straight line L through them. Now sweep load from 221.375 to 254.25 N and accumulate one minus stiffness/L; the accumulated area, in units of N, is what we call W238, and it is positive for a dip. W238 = -0.9 N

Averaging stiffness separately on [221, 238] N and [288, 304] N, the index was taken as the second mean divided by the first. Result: 1.1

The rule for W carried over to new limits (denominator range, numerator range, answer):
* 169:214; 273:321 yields 1.12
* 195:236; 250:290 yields 1.05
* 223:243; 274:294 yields 1.01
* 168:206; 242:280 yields 1.05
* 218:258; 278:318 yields 1.07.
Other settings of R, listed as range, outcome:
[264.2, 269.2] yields 69.2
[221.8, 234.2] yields 68.9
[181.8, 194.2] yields 74.3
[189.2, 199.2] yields 69.4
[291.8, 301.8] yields 73.8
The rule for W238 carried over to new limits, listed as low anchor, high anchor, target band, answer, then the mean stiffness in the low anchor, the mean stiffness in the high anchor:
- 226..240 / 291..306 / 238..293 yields 1.8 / 70.1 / 73.8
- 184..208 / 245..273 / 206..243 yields 0.6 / 69.4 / 68.6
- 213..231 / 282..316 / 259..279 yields 0.4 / 67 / 73.8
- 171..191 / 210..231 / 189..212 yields 0.1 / 67.3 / 66.7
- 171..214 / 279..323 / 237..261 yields 0.6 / 66.5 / 74.4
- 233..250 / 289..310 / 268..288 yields 0.6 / 69.8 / 74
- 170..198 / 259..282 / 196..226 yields 1.1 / 67.1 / 69.8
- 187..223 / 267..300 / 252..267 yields 0.3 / 67.5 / 71.2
